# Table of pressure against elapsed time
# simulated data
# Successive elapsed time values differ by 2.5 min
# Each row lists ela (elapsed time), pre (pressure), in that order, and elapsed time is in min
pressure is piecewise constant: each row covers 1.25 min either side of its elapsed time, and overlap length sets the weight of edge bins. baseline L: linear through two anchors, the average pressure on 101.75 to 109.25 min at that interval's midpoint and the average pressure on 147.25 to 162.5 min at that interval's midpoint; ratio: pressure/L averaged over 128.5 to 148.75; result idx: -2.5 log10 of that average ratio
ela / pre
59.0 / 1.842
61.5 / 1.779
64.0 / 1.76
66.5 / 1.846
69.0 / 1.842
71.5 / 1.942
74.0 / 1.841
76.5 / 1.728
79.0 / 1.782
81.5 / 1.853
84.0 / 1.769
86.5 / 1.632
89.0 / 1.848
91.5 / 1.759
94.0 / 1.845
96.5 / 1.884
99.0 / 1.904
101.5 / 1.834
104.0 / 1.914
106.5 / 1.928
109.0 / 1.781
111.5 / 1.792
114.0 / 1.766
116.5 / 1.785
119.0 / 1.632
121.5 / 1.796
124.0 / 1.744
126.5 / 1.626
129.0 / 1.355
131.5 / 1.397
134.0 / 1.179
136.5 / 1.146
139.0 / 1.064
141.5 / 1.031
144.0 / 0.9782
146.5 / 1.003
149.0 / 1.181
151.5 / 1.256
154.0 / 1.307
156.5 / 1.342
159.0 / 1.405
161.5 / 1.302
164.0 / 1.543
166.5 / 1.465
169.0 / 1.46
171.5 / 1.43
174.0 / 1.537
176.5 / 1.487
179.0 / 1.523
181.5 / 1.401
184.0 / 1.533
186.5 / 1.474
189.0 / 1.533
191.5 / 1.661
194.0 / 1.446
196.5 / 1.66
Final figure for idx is 0.291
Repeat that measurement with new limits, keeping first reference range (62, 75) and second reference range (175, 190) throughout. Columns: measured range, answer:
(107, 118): -0.05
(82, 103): -0.03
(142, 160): 0.30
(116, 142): 0.16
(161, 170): 0.07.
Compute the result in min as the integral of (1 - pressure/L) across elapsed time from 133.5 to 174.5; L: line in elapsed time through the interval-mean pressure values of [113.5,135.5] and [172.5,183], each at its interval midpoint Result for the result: 6.8 min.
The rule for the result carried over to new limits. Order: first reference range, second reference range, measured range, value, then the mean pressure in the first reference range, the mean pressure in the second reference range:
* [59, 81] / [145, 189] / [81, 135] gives -2.5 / 1.82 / 1.39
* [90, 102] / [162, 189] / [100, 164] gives 8.5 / 1.85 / 1.48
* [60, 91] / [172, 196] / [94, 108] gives -1.2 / 1.8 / 1.51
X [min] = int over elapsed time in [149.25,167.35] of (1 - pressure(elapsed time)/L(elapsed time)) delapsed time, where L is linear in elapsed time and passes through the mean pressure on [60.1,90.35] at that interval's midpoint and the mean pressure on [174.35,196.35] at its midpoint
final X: 2.6 min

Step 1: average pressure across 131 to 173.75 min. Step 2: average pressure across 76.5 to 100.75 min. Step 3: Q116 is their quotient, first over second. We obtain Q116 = 0.70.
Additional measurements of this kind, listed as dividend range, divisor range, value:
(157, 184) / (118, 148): 1.10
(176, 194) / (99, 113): 0.82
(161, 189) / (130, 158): 1.26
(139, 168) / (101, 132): 0.72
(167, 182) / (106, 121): 0.83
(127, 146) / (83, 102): 0.65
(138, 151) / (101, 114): 0.58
